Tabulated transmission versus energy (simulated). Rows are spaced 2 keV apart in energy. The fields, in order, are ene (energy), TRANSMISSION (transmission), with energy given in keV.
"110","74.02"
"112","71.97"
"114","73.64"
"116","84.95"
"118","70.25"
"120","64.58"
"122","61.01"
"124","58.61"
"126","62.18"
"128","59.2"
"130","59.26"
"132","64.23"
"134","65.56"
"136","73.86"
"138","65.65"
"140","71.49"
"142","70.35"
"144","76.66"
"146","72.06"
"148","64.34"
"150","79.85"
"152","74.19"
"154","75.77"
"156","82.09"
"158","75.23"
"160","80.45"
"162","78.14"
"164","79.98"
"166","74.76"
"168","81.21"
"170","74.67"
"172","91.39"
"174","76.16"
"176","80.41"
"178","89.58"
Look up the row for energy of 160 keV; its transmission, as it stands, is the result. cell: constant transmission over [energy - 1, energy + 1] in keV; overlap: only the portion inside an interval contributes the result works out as 80.45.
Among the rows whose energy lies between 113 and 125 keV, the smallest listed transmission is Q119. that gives 58.61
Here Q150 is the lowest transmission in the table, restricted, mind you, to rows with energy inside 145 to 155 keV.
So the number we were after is 64.34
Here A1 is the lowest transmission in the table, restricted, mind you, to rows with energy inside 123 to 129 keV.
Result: 58.61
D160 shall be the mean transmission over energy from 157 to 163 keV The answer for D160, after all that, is 77.9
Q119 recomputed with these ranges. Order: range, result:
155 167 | 74.76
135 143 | 65.65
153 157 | 75.77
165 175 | 74.67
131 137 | 64.23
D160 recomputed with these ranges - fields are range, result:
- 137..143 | 69.2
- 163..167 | 77.4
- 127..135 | 62.1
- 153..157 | 78.9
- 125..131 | 60.2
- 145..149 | 68.2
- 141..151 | 72.7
